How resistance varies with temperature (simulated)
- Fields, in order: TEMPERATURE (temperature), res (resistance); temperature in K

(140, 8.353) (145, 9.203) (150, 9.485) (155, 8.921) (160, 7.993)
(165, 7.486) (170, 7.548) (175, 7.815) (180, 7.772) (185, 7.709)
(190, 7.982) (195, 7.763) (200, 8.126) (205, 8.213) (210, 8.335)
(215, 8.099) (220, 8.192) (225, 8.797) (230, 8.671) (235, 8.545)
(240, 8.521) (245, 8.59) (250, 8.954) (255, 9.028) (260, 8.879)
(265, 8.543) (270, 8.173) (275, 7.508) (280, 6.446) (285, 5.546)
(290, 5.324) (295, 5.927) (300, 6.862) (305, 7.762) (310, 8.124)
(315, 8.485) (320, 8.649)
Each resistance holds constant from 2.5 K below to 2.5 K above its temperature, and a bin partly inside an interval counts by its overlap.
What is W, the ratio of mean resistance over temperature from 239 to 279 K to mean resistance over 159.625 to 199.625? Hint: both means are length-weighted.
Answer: 1.1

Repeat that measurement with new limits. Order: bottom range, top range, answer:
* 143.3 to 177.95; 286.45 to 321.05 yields 0.86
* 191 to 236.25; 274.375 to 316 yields 0.82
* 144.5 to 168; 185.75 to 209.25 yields 0.94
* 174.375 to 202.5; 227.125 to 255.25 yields 1.11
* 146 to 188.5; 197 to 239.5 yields 1.03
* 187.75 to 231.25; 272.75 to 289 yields 0.77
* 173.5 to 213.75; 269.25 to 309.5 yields 0.84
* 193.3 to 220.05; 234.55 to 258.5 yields 1.08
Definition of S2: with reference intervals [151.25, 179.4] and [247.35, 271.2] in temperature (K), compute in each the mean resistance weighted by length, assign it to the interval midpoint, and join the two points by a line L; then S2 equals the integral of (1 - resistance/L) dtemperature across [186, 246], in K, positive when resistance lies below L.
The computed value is 0.8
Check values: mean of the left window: 8.01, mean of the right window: 8.74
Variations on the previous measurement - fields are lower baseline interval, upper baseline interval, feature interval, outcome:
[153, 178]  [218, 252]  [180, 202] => 0.8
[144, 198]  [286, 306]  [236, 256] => -4.9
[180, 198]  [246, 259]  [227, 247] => 0.2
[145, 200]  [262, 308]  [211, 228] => -1.7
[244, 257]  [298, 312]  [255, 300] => 6.2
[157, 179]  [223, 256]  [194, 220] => 0.4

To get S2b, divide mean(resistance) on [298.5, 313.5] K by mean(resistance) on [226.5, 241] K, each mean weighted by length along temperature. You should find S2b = 0.9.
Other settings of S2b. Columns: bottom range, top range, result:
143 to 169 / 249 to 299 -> 0.86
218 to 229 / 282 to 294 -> 0.65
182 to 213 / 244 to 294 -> 0.95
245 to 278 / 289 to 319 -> 0.85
